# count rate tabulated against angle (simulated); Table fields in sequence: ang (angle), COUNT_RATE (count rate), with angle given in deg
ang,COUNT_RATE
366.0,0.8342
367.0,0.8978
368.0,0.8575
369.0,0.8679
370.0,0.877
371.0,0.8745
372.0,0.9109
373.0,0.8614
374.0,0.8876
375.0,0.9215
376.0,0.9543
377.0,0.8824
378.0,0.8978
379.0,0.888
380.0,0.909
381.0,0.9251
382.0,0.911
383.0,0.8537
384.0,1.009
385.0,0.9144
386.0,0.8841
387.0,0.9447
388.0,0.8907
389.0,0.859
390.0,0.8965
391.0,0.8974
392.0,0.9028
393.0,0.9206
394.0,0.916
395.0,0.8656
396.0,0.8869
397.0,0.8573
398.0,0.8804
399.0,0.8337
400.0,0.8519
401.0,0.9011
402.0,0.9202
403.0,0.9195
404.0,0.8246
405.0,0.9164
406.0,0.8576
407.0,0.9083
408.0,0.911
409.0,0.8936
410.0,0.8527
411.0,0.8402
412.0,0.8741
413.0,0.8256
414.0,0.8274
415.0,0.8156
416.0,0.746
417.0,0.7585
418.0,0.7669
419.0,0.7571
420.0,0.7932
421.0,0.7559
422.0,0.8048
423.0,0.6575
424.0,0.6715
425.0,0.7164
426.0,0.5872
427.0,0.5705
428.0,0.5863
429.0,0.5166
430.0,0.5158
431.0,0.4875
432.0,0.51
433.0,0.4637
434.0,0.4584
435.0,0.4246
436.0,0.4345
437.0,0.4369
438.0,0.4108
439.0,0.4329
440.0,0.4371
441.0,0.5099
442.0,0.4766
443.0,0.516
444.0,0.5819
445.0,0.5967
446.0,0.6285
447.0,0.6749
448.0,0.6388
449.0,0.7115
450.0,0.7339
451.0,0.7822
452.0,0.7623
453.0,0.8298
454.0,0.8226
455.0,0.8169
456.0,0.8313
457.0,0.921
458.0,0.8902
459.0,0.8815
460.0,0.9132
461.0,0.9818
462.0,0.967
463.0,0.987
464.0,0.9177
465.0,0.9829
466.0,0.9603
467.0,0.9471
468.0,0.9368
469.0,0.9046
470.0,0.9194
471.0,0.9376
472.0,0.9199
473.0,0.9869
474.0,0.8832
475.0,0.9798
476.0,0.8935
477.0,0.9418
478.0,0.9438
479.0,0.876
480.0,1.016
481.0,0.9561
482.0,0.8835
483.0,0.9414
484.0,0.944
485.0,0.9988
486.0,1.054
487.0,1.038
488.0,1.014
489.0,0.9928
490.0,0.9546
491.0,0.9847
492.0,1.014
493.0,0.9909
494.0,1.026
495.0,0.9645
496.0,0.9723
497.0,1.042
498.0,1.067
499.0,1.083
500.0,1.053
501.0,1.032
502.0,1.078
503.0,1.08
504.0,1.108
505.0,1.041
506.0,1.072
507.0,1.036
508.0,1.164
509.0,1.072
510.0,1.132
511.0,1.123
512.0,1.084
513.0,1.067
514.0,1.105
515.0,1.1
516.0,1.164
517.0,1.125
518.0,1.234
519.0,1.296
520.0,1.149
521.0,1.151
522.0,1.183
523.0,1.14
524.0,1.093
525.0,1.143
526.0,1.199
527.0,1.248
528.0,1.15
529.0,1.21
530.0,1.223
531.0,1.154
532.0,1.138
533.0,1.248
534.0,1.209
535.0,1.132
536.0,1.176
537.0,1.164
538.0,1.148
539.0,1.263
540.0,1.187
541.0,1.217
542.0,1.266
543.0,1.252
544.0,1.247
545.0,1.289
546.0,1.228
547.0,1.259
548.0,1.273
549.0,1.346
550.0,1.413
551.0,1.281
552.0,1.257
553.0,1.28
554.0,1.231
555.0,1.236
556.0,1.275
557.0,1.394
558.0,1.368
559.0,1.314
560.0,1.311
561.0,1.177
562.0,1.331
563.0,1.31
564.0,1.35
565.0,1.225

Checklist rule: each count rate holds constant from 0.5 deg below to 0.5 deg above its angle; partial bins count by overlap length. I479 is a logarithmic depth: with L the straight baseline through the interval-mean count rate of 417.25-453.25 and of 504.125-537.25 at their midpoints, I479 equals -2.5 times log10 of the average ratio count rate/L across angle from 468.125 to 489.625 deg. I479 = -0.09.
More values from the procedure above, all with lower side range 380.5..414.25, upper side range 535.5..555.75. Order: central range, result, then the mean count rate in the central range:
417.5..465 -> 0.43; 0.675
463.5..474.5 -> 0.14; 0.936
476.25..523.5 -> 0.09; 1.05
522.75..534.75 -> 0.03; 1.18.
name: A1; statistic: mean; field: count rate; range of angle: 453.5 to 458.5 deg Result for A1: 0.856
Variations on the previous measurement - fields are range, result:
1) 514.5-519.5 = 1.18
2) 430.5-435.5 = 0.469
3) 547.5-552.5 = 1.31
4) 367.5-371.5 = 0.869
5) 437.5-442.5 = 0.453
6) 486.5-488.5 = 1.03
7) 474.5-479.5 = 0.927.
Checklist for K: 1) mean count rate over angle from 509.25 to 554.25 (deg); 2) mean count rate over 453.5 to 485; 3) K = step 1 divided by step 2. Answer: 1.3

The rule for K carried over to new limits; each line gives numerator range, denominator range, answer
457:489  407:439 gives 1.42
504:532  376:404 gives 1.27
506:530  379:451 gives 1.54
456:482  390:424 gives 1.11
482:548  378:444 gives 1.48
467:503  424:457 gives 1.64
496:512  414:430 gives 1.54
